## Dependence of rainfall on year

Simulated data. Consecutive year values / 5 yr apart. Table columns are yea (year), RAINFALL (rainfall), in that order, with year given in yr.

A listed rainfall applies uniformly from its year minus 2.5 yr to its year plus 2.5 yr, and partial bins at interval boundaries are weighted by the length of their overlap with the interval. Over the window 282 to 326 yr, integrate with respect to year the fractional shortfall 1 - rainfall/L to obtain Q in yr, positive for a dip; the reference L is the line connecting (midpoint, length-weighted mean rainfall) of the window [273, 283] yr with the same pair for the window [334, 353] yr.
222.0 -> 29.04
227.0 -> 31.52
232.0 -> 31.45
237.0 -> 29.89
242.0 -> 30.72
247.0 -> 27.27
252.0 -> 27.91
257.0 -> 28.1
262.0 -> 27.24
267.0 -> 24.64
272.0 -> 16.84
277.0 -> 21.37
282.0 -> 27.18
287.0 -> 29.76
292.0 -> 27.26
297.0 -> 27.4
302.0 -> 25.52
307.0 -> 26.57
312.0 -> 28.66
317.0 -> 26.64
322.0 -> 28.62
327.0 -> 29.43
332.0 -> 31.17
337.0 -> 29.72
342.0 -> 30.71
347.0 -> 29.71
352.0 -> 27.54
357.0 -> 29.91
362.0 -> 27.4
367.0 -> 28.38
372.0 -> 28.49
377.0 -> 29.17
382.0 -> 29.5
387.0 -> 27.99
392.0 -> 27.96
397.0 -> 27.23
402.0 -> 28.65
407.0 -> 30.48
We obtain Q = -3.83 yr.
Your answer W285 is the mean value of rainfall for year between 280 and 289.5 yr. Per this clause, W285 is 28.5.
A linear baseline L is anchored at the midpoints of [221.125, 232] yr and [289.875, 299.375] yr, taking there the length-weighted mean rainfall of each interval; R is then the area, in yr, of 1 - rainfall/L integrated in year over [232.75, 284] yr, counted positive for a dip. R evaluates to 5.1 yr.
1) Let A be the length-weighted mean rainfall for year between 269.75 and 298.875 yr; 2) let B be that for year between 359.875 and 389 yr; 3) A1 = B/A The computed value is 1.1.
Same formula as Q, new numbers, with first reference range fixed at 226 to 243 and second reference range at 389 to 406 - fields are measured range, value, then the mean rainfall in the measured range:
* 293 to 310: 1.8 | 26.6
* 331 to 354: -0.5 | 29.7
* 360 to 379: 0.2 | 28.4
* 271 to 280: 3.1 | 19.9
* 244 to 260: 1.4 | 27.8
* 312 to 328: 0.7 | 28.2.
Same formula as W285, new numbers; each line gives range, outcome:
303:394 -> 28.7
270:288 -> 23.5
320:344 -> 29.9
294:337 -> 28.1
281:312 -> 27.4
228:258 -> 29.4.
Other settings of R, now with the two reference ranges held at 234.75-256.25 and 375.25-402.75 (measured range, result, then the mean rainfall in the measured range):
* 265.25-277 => 3.3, 20.6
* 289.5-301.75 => 0.7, 27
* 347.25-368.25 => 0.0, 28.5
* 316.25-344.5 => -1.0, 29.6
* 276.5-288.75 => 0.9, 26.7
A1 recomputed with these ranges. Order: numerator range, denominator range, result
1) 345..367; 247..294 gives 1.11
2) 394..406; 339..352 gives 0.95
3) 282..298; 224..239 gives 0.91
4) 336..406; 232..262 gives 1.00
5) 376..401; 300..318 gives 1.05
